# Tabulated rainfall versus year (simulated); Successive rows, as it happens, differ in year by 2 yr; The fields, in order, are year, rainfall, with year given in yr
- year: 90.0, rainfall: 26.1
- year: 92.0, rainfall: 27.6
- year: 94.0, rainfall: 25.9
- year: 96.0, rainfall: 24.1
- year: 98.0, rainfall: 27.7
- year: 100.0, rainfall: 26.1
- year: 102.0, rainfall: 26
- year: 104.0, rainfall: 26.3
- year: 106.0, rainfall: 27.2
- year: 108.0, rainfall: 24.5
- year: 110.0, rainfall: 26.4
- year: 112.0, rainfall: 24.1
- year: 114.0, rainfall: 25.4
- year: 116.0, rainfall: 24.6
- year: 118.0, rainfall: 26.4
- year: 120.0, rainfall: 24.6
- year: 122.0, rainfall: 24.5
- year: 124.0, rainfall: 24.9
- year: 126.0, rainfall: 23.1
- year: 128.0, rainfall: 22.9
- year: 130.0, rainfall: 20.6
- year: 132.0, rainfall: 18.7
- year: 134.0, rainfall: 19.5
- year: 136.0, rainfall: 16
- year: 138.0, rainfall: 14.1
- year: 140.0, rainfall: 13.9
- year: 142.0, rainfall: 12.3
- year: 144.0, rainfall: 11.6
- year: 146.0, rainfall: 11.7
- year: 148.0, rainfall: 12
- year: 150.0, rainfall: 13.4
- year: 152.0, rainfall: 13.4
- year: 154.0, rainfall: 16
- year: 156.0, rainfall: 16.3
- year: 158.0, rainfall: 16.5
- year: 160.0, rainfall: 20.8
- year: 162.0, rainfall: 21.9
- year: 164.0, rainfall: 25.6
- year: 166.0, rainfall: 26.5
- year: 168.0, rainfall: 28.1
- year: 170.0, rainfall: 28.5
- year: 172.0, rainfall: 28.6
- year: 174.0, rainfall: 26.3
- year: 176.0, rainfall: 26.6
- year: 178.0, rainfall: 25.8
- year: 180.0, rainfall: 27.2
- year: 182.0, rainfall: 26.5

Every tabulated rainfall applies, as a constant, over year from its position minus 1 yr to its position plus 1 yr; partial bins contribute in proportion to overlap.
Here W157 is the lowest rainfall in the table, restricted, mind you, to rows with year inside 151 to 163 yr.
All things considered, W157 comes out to 13.4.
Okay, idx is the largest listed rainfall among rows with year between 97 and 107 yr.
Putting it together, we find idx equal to 27.7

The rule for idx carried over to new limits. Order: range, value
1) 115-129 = 26.4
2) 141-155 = 16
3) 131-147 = 19.5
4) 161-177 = 28.6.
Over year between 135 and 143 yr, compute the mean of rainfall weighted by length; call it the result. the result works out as 14.1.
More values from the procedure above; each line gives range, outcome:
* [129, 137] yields 18.7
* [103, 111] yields 26.1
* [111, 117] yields 24.7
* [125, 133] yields 21.3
